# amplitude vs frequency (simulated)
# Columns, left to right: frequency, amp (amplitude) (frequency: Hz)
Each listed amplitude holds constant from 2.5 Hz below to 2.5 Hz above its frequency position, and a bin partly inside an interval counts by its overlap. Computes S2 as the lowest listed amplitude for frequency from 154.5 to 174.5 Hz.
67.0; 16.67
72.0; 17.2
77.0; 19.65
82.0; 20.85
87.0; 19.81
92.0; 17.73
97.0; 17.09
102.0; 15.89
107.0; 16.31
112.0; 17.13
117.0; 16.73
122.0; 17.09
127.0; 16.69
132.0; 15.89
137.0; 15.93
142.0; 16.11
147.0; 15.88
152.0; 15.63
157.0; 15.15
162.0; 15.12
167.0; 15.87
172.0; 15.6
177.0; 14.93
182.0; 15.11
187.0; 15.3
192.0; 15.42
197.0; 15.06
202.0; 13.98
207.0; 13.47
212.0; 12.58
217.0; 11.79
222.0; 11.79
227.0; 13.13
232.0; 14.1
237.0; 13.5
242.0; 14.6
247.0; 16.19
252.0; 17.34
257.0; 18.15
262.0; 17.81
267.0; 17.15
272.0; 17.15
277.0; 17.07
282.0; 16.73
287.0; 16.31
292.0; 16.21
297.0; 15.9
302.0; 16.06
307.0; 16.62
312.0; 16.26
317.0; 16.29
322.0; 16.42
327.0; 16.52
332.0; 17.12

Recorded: 15.12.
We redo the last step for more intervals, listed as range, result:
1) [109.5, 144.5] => 15.89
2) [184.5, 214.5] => 12.58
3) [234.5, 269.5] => 13.5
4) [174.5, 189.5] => 14.93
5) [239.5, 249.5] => 14.6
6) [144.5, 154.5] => 15.63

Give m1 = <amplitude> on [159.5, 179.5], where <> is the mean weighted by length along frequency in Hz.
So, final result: 15.4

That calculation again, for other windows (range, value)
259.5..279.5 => 17.3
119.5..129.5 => 16.9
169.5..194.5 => 15.3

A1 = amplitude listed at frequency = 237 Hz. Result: 13.5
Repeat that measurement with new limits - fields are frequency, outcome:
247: 16.19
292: 16.21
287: 16.31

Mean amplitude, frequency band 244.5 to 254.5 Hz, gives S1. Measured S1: 16.8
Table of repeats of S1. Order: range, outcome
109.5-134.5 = 16.7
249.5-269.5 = 17.6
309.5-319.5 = 16.3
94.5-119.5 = 16.6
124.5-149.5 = 16.1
